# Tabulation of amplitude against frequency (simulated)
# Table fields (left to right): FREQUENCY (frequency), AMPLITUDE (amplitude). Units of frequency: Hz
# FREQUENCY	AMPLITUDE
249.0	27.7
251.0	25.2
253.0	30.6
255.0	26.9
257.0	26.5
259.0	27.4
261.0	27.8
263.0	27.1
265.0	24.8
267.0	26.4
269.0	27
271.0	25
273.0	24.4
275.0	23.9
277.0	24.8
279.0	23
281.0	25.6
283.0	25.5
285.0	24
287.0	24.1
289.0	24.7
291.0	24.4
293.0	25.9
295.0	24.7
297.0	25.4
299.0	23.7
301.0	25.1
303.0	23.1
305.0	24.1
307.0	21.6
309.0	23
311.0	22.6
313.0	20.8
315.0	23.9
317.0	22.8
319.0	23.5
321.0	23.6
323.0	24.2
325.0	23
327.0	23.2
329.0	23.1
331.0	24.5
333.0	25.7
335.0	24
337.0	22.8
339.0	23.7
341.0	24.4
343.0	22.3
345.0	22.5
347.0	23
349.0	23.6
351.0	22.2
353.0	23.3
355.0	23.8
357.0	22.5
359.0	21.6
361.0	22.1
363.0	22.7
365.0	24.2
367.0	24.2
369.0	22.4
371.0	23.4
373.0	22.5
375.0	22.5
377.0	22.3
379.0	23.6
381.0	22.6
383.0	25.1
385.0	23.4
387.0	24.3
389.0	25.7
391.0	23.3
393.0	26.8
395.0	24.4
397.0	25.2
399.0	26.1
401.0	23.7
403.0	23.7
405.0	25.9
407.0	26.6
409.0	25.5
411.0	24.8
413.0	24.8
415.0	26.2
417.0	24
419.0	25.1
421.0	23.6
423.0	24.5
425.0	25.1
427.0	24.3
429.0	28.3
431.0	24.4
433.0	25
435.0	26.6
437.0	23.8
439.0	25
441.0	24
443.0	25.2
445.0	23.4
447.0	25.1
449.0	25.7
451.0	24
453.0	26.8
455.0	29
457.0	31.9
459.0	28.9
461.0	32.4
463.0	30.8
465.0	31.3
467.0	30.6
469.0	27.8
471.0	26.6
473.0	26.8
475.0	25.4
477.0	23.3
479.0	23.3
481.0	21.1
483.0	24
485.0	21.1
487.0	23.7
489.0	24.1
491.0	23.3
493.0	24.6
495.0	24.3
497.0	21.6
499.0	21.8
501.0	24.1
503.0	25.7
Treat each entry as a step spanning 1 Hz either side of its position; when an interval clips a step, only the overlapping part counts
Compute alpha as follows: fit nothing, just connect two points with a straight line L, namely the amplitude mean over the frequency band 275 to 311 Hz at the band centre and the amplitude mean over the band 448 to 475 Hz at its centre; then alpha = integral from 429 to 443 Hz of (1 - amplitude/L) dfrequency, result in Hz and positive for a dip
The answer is 1.4 Hz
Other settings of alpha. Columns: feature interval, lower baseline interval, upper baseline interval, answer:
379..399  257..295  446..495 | 1.0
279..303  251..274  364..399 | 1.2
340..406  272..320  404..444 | 2.8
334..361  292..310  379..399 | 1.5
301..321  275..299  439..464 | 1.6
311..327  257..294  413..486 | 1.5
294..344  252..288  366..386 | 2.1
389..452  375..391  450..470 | 3.4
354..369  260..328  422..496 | 1.2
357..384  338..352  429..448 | 0.7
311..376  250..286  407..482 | 7.0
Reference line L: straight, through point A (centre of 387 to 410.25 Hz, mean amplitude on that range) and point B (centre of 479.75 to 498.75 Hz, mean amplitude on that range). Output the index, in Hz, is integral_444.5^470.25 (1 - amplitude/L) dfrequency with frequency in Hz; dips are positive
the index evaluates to -5.0 Hz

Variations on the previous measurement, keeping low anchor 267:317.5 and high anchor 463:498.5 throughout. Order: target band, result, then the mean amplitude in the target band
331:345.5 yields 0.39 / 23.7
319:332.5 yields 0.36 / 23.7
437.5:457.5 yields -0.76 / 25.8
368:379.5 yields 0.84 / 22.7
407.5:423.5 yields -0.10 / 24.9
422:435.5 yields -0.35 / 25.4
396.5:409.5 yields -0.30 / 25.2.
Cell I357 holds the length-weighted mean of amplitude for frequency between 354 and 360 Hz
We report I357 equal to 22.6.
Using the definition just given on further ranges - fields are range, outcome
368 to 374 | 22.8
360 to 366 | 23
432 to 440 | 25.1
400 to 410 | 25.1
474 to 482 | 23.3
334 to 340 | 23.5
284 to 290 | 24.3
